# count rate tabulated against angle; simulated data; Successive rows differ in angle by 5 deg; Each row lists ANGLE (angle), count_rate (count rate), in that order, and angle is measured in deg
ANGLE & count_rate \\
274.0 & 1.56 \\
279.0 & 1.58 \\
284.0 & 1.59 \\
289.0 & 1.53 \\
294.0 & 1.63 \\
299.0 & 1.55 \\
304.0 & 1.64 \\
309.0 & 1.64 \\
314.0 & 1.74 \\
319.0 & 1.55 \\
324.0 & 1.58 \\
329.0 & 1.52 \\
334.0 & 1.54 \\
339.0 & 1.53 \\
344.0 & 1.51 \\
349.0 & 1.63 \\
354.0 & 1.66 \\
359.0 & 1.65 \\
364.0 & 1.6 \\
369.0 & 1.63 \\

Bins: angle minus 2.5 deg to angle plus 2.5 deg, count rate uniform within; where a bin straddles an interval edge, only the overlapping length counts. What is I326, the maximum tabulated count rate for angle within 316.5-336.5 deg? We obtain 1.58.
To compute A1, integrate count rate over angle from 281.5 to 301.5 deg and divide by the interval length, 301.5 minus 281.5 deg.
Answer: 1.57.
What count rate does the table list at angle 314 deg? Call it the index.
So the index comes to 1.74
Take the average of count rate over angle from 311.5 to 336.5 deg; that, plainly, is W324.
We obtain 1.59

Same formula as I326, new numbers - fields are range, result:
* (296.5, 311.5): 1.64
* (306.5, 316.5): 1.74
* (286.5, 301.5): 1.63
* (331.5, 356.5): 1.66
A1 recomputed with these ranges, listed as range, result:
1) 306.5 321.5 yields 1.64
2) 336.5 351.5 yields 1.56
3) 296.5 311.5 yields 1.61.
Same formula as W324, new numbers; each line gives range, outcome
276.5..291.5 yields 1.57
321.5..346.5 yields 1.54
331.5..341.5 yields 1.54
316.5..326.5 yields 1.56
